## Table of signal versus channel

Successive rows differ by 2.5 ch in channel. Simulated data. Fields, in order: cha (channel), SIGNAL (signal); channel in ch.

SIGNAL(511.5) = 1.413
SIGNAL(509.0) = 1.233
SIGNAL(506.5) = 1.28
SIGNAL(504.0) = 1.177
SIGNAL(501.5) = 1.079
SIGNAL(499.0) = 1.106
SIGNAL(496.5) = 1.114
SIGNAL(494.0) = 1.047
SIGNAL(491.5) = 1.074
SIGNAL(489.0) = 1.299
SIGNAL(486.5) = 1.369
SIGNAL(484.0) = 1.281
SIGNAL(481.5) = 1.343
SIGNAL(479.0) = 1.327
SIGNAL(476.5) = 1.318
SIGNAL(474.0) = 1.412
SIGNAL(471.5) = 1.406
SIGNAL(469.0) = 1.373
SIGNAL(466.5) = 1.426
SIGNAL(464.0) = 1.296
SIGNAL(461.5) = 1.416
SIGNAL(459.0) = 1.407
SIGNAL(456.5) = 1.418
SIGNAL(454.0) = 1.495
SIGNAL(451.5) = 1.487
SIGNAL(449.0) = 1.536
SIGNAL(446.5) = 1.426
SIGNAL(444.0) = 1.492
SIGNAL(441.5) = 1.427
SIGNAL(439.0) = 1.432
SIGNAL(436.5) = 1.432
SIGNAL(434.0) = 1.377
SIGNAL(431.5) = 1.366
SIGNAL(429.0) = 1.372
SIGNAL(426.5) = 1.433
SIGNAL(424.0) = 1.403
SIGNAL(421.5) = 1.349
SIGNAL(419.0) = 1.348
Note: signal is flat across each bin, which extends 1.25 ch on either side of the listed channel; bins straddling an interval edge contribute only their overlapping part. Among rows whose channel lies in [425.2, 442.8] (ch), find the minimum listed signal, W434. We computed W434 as 1.366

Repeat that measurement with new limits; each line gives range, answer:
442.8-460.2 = 1.407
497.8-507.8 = 1.079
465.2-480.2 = 1.318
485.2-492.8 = 1.074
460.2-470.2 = 1.296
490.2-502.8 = 1.047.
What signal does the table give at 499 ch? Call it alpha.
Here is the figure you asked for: 1.106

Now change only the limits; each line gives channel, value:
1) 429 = 1.372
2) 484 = 1.281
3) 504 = 1.177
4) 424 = 1.403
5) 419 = 1.348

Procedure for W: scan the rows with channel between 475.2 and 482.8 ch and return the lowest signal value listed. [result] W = 1.318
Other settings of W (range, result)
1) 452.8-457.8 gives 1.418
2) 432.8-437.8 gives 1.377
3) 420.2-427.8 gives 1.349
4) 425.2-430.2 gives 1.372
